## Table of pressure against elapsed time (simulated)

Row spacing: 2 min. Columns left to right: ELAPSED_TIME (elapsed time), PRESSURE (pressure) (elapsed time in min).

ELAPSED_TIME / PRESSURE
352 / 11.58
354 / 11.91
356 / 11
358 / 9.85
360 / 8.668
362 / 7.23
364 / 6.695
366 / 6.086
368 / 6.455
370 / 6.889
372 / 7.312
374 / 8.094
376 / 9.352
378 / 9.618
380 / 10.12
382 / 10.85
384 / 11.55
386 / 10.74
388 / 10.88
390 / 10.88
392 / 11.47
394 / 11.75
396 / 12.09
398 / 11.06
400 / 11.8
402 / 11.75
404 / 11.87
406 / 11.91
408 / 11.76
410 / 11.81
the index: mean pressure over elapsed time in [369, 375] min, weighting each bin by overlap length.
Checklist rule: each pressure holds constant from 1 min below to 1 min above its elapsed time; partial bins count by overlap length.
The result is 7.43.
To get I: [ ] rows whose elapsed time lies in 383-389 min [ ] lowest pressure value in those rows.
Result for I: 10.74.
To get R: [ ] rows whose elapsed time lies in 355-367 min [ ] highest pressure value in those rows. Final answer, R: 11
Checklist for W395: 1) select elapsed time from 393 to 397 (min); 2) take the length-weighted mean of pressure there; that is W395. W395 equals 11.9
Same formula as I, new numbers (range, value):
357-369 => 6.086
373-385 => 8.094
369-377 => 6.889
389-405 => 10.88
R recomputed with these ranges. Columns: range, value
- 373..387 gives 11.55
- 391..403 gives 12.09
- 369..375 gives 8.094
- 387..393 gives 11.47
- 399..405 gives 11.87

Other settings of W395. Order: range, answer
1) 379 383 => 10.5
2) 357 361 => 9.26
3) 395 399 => 11.6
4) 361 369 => 6.62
